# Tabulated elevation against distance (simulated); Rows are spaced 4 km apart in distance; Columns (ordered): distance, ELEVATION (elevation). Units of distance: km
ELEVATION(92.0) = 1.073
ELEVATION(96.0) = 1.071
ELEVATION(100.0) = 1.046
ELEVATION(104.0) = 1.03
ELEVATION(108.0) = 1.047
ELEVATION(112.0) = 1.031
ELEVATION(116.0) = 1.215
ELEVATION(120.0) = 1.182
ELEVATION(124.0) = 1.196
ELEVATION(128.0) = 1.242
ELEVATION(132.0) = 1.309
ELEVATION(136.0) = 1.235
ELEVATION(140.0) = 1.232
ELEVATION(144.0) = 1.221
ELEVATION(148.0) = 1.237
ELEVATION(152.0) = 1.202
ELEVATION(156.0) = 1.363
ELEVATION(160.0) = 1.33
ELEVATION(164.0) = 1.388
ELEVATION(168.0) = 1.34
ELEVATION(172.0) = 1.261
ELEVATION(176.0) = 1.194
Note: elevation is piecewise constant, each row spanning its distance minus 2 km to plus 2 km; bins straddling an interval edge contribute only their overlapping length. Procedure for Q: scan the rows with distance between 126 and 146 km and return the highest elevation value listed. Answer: 1.309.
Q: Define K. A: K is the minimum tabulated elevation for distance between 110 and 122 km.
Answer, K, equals 1.031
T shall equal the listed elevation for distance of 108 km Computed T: 1.047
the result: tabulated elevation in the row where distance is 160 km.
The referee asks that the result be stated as 1.33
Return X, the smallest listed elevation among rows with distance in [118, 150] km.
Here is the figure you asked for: 1.182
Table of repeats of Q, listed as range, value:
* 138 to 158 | 1.363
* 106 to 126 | 1.215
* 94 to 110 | 1.071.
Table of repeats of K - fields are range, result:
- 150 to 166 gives 1.202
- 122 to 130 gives 1.196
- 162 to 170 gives 1.34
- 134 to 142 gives 1.232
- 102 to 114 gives 1.03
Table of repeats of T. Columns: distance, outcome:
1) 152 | 1.202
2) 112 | 1.031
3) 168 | 1.34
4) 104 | 1.03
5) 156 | 1.363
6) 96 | 1.071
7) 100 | 1.046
